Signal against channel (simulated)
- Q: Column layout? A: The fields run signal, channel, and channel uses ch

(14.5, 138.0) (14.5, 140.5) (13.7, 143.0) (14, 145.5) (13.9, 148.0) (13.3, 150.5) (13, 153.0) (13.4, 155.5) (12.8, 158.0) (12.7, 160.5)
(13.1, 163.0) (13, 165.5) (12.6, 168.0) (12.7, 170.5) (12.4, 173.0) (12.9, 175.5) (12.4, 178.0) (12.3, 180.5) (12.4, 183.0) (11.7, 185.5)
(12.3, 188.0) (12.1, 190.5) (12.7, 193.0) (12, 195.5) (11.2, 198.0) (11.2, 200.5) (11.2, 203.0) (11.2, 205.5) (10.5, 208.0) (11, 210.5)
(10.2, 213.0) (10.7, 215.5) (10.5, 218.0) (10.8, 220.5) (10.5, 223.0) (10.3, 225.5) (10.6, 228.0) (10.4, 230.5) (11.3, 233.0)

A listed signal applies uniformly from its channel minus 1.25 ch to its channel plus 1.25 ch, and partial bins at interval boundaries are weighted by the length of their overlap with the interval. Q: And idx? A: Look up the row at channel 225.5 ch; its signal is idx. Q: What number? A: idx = 10.3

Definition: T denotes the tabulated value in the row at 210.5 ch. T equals 11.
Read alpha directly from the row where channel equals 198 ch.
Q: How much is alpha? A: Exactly 11.2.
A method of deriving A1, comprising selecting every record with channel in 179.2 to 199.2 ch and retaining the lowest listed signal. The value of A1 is 11.2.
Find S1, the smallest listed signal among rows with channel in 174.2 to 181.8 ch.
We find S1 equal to 12.3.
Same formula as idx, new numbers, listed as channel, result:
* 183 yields 12.4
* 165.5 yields 13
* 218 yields 10.5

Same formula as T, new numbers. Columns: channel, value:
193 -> 12.7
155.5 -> 13.4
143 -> 13.7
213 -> 10.2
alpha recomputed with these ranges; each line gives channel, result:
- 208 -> 10.5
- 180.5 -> 12.3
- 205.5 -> 11.2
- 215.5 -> 10.7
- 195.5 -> 12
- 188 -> 12.3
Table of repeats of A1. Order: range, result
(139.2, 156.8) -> 13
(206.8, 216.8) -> 10.2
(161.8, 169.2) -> 12.6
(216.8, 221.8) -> 10.5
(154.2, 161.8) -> 12.7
